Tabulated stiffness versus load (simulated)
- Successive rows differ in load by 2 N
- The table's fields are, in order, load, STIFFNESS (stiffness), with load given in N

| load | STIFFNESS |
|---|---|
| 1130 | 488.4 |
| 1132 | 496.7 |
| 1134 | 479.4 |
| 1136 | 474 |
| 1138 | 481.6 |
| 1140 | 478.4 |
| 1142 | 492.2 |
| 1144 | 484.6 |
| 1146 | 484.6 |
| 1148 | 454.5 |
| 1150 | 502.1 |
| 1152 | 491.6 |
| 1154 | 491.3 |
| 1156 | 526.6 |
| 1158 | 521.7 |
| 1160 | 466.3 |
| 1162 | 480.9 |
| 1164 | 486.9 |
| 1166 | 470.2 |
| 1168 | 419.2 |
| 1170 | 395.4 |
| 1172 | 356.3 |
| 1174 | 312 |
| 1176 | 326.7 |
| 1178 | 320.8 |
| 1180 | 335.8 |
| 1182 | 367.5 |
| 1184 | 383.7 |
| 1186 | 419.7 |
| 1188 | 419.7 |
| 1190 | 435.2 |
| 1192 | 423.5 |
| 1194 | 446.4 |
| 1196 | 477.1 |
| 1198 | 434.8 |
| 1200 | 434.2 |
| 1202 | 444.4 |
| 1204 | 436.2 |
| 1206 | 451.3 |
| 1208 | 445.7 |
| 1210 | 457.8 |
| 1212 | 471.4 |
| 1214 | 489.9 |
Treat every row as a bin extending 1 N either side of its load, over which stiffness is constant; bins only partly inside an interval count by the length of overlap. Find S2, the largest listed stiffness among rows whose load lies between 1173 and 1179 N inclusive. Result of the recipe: 326.7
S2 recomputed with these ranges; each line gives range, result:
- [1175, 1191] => 435.2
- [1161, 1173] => 486.9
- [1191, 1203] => 477.1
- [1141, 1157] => 526.6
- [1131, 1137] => 496.7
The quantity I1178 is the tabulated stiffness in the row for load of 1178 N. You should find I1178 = 320.8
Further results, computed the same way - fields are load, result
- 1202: 444.4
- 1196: 477.1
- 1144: 484.6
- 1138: 481.6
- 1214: 489.9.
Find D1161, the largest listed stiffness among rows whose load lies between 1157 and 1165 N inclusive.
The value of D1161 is 521.7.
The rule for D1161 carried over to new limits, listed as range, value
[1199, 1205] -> 444.4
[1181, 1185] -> 383.7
